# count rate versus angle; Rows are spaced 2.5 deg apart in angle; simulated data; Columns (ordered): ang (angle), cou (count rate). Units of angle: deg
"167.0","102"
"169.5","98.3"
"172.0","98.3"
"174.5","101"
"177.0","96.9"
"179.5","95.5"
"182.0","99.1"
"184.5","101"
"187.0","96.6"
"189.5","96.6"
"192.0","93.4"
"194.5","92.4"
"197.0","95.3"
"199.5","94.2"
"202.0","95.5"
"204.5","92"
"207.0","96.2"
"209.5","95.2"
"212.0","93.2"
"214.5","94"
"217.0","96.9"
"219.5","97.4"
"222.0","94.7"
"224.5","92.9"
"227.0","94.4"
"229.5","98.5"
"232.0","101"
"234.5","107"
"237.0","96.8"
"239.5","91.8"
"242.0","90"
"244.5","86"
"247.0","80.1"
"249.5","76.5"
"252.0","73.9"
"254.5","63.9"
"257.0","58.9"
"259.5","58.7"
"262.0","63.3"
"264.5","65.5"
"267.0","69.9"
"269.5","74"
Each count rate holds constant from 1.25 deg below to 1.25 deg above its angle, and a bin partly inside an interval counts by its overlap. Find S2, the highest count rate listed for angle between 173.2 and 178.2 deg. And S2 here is 101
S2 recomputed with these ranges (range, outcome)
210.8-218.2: 96.9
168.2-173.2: 98.3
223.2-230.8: 98.5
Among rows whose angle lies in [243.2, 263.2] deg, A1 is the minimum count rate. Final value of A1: 58.7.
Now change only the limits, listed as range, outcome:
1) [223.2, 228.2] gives 92.9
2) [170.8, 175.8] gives 98.3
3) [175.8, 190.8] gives 95.5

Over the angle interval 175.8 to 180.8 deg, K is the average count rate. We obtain 96.2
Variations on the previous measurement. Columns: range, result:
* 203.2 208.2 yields 94.1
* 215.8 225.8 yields 95.5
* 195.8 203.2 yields 95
